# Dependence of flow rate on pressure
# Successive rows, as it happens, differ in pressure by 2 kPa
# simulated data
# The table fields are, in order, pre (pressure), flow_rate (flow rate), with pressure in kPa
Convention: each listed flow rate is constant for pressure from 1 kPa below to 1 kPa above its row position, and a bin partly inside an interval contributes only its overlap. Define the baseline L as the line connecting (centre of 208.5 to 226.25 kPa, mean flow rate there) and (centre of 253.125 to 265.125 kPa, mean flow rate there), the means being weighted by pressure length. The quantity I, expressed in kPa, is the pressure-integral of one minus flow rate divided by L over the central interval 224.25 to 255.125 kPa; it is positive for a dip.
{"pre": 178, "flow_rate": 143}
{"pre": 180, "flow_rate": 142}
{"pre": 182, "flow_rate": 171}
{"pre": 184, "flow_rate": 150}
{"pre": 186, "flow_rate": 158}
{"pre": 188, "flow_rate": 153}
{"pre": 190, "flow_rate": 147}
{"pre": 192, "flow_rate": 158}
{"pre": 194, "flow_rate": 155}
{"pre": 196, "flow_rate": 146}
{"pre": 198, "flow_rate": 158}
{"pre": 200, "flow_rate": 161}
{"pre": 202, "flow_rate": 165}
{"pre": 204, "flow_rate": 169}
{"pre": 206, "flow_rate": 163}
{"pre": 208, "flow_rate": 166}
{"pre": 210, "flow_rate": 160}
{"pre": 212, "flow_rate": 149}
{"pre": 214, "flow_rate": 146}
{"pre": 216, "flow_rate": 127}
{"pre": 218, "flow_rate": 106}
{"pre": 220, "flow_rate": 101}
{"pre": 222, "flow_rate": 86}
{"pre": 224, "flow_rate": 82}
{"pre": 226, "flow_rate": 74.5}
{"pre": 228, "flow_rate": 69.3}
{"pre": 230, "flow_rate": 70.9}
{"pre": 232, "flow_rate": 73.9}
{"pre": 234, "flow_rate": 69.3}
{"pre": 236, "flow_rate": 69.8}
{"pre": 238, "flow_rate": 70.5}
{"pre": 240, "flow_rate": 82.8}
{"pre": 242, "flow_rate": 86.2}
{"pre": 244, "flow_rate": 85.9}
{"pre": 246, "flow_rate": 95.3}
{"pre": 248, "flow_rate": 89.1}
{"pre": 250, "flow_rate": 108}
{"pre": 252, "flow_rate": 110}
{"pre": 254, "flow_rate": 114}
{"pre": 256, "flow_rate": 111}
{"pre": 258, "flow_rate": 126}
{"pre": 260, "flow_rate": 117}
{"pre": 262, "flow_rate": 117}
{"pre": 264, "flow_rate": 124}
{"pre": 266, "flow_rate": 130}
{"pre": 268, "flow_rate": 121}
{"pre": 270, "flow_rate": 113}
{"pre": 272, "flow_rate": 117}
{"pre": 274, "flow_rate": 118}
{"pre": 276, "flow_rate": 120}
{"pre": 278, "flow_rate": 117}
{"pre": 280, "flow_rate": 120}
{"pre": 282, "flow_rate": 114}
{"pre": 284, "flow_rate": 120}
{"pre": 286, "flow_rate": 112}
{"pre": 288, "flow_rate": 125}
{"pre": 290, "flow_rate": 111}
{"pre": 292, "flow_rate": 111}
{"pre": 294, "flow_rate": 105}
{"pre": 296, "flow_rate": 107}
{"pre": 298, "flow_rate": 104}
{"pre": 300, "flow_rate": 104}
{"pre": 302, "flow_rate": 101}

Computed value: 8.7 kPa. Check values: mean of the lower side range 118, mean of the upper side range 118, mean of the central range 84.7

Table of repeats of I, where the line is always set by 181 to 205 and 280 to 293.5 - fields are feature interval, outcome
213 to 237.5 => 9.29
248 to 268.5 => 1.87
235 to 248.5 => 5.27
